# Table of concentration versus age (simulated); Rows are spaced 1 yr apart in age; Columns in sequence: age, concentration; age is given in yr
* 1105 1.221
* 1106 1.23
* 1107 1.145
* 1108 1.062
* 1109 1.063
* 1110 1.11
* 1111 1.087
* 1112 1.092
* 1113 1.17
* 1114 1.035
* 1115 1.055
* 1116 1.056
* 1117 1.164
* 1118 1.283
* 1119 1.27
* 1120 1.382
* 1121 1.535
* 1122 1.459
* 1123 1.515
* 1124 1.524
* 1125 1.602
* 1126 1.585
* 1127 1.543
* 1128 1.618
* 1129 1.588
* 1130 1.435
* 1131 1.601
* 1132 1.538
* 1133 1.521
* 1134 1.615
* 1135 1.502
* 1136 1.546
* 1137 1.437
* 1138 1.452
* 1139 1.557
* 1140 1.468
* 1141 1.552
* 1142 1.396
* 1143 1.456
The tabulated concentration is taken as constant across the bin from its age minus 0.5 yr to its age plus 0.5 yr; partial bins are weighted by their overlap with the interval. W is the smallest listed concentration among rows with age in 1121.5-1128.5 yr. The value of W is 1.459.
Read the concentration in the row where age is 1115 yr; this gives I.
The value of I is 1.055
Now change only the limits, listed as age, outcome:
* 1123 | 1.515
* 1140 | 1.468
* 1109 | 1.063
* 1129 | 1.588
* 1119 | 1.27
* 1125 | 1.602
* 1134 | 1.615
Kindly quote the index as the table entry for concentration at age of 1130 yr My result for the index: 1.435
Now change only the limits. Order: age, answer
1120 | 1.382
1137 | 1.437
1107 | 1.145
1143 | 1.456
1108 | 1.062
